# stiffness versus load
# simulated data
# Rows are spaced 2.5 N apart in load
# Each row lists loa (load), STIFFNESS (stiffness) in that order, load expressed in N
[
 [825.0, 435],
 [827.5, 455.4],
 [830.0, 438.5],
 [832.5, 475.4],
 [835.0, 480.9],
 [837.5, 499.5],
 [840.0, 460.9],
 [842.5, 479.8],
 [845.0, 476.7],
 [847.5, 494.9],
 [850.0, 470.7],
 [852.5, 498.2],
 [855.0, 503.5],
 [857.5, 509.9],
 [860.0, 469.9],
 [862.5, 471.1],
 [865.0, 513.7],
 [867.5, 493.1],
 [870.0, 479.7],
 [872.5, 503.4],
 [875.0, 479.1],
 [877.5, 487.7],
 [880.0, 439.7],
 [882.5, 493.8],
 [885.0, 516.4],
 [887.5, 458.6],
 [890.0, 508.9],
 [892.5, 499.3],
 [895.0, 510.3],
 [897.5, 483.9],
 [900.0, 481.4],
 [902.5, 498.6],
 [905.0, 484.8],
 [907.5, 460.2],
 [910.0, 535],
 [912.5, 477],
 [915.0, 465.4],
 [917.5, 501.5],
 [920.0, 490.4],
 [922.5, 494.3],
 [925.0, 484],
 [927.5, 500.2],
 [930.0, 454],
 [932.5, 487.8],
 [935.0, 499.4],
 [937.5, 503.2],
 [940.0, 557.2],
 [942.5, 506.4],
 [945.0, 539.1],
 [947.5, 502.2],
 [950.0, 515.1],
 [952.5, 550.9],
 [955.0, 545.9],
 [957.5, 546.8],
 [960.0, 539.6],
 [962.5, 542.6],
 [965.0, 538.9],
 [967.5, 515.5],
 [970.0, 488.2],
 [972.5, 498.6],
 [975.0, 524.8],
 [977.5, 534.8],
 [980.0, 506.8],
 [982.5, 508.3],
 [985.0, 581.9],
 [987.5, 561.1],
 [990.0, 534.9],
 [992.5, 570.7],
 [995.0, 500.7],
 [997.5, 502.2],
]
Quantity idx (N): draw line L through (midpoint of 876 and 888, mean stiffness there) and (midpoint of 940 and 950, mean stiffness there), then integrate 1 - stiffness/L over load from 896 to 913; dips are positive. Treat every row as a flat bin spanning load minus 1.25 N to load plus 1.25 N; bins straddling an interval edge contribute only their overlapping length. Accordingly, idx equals 0.2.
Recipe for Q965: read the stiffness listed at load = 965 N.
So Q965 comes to 538.9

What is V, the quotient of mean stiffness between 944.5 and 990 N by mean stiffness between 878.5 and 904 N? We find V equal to 1.1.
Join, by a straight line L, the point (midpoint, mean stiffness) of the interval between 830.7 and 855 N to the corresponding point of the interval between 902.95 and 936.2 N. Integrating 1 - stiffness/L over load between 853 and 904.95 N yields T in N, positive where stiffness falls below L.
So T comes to -0.6 N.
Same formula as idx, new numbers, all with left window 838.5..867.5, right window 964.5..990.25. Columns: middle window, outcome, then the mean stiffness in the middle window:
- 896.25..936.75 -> 1.5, 488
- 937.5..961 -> -0.7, 532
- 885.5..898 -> 0.1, 494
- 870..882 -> 0.4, 479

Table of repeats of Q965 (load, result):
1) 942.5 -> 506.4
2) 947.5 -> 502.2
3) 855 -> 503.5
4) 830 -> 438.5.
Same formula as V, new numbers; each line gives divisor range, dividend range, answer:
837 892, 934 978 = 1.08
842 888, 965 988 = 1.08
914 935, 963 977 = 1.06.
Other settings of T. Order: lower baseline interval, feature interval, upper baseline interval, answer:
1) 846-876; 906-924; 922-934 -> -0.1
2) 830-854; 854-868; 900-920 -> -0.3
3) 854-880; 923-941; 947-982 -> 0.6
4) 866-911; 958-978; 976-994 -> 0.3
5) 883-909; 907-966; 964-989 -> -0.2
